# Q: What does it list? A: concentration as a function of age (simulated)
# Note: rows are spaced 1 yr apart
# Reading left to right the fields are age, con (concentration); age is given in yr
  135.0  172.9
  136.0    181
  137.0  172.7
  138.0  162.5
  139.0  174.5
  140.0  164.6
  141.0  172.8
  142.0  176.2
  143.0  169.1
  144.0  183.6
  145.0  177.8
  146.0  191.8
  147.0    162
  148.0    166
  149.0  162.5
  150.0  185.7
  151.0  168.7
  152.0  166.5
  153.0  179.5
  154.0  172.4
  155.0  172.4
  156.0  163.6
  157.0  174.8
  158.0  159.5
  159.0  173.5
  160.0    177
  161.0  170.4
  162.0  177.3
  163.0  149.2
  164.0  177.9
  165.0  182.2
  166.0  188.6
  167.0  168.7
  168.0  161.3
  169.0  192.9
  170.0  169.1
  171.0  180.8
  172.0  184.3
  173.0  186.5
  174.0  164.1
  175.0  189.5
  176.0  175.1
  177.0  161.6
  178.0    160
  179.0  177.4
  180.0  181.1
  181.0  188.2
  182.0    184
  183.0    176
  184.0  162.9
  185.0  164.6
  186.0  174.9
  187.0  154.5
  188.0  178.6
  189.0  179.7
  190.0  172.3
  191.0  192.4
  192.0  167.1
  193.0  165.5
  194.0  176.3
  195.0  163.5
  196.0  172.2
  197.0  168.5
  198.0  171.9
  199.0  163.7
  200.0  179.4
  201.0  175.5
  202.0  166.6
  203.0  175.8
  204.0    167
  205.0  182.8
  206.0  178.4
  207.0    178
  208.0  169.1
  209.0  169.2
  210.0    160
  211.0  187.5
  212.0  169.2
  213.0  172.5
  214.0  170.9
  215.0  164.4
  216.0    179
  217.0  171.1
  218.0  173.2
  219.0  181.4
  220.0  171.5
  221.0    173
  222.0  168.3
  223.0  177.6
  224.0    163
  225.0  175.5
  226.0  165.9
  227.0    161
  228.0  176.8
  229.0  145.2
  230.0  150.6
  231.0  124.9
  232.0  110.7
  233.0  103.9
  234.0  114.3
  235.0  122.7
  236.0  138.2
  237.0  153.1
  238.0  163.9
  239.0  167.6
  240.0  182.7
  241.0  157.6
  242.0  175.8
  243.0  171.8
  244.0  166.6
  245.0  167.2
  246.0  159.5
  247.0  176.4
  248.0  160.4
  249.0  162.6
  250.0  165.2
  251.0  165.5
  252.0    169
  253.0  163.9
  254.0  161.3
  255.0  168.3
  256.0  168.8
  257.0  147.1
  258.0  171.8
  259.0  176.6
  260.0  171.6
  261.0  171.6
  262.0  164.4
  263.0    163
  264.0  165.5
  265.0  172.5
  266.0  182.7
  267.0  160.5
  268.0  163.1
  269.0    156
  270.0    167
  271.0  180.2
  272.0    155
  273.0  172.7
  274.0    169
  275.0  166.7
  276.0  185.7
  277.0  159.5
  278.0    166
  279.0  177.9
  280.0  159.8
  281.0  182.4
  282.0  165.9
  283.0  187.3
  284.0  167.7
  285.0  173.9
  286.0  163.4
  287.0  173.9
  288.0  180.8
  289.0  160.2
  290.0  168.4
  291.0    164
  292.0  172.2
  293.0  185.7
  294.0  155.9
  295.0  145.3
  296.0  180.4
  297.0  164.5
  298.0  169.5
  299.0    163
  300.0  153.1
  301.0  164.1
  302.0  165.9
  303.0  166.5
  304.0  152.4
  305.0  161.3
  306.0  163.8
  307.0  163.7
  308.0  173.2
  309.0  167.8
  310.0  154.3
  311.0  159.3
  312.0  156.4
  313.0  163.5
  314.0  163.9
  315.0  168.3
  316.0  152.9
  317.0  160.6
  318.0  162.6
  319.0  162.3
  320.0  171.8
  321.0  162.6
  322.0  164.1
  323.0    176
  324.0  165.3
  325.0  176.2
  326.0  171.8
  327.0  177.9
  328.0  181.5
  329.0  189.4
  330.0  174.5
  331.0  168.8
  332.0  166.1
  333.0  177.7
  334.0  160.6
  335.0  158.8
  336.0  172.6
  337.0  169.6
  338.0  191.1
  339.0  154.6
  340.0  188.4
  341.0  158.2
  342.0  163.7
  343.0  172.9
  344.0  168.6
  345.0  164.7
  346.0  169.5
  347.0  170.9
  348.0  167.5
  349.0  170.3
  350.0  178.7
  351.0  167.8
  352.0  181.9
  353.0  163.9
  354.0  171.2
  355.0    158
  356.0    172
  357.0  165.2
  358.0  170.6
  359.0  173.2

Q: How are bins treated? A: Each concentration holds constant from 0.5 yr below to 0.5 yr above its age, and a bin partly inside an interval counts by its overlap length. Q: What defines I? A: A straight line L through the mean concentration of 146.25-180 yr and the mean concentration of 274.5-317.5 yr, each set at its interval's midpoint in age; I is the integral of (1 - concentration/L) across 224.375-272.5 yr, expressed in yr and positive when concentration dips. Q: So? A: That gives 2.44 yr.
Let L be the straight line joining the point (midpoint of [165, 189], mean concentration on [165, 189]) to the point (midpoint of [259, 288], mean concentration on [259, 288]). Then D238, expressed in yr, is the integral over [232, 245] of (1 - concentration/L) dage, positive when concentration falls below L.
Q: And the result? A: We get 1.6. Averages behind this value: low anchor 175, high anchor 170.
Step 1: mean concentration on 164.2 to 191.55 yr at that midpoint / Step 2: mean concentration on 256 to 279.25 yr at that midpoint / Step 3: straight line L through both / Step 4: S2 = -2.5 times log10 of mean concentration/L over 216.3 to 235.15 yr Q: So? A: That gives 0.111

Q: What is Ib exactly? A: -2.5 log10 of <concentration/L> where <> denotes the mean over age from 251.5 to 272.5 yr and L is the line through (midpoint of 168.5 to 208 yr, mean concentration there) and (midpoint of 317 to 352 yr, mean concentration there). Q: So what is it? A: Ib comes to 0.037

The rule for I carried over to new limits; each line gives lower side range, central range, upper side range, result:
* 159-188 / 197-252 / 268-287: 2.6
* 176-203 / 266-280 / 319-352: 0.3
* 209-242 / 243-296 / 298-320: -2.3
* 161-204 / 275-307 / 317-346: 0.7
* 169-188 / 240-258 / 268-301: 0.5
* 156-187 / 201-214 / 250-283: -0.1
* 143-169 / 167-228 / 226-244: -4.9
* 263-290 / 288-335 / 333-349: 0.8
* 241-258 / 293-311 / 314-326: 0.3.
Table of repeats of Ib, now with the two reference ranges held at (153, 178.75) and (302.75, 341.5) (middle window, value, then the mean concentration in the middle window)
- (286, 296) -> 0.005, 168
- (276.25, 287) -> -0.012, 171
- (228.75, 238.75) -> 0.269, 133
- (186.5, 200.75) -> 0.003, 172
